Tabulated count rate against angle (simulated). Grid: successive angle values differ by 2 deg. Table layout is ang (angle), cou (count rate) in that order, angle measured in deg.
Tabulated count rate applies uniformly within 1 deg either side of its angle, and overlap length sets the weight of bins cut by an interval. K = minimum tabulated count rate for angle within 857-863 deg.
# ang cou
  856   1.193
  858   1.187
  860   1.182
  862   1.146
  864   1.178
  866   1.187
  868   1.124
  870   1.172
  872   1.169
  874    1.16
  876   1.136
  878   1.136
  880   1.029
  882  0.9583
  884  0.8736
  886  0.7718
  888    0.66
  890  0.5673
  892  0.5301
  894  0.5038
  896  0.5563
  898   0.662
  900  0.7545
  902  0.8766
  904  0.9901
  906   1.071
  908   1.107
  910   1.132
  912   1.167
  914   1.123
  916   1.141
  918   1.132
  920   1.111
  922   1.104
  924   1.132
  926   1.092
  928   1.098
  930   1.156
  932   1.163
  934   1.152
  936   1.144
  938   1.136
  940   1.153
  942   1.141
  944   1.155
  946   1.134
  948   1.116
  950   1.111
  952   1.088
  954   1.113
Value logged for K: 1.146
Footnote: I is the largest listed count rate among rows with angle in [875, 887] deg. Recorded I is 1.136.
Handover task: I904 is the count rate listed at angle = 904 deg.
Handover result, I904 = 0.9901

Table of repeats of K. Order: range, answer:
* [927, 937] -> 1.098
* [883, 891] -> 0.5673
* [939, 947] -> 1.134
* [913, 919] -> 1.123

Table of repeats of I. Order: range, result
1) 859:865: 1.182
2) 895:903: 0.8766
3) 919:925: 1.132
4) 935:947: 1.155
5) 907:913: 1.167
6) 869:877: 1.172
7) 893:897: 0.5563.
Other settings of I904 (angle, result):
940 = 1.153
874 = 1.16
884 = 0.8736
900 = 0.7545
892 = 0.5301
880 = 1.029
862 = 1.146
